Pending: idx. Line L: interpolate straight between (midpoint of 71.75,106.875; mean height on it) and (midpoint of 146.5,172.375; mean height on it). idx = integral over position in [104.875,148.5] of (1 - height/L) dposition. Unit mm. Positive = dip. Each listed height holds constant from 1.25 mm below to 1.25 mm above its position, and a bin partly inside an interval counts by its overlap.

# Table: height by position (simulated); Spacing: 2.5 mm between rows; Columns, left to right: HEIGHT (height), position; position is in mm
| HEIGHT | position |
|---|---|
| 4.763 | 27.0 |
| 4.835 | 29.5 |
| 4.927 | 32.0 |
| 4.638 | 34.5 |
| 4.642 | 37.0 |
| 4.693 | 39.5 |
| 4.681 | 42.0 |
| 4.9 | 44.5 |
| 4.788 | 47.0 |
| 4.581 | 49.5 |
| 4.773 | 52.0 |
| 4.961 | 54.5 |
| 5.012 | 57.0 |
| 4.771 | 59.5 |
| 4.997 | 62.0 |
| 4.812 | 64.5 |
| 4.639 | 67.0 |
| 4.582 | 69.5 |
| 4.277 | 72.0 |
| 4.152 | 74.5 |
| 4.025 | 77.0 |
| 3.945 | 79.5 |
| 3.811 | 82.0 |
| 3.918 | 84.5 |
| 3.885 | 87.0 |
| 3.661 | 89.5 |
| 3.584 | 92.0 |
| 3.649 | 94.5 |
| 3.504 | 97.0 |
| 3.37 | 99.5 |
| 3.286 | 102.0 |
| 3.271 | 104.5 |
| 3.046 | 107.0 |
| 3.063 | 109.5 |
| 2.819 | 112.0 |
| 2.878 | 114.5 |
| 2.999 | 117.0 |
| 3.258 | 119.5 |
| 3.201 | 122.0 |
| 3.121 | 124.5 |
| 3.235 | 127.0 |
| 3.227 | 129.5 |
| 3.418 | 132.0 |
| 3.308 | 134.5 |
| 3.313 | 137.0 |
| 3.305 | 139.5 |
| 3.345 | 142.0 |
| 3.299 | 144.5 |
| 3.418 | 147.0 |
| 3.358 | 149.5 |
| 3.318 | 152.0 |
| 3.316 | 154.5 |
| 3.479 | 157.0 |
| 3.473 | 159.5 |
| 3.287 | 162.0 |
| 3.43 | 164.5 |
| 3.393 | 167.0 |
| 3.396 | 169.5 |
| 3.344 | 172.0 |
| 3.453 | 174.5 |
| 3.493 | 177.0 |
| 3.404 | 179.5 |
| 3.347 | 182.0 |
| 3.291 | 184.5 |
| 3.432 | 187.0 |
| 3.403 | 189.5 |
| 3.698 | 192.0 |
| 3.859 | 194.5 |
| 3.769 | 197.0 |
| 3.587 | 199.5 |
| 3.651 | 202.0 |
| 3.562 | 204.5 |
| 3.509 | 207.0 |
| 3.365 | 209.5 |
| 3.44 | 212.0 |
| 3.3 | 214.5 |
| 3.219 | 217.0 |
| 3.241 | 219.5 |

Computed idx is 4.1 mm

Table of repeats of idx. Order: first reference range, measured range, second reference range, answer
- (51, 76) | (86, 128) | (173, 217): 9.9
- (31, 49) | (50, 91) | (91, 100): -3.0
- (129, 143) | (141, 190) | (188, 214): 0.8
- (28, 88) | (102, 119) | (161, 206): 4.4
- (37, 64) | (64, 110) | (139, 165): 5.3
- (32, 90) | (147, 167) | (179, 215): 2.2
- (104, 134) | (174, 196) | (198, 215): -0.5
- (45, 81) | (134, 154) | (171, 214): 3.0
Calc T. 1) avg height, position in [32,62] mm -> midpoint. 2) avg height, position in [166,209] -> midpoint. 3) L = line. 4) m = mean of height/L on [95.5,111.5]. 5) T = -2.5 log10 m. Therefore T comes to 0.299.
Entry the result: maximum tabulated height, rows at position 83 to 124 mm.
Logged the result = 3.918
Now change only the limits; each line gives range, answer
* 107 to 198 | 3.859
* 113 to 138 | 3.418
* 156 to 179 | 3.493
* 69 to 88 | 4.582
